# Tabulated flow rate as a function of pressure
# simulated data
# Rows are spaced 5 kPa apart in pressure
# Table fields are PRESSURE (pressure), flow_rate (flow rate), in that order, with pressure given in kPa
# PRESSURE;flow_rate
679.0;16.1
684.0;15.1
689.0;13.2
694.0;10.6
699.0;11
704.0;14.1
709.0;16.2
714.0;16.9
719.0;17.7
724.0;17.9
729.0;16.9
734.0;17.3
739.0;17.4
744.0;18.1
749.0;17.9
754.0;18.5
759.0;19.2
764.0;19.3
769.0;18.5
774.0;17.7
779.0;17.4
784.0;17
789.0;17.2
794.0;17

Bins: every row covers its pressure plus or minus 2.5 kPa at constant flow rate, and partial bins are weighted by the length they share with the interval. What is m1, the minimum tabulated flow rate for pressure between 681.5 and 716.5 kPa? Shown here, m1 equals 10.6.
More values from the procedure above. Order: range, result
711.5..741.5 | 16.9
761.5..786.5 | 17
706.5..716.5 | 16.2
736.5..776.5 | 17.4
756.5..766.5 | 19.2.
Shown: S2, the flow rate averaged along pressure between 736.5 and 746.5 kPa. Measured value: 17.8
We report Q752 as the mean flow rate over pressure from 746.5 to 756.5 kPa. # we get 18.2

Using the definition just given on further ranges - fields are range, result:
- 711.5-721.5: 17.3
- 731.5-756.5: 17.8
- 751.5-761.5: 18.9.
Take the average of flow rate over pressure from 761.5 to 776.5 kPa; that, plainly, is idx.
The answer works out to 18.5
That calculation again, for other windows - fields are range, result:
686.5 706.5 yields 12.2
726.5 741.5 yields 17.2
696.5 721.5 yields 15.2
